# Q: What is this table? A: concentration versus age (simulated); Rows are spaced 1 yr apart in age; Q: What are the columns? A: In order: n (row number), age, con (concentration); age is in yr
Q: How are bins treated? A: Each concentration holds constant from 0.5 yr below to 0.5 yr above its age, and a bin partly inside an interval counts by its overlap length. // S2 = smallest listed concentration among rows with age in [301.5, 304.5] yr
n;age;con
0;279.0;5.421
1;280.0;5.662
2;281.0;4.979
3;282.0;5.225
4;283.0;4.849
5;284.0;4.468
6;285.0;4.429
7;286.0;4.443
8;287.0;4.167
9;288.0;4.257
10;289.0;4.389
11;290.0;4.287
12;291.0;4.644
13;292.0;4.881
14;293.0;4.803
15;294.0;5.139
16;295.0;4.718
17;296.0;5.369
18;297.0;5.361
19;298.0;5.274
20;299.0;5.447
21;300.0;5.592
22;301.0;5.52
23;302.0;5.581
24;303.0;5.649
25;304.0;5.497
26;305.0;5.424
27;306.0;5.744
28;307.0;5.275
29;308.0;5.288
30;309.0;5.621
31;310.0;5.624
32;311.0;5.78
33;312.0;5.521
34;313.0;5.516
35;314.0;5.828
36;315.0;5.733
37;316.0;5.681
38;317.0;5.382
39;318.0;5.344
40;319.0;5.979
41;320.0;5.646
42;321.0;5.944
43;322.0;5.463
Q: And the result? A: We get 5.497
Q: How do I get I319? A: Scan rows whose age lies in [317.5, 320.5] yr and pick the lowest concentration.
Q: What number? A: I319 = 5.344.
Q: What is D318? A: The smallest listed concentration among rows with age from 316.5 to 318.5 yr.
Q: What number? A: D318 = 5.344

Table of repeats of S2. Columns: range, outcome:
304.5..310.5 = 5.275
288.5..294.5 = 4.287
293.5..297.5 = 4.718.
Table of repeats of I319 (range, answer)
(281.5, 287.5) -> 4.167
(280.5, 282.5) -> 4.979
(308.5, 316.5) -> 5.516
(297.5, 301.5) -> 5.274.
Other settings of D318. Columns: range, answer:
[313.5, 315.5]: 5.733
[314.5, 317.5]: 5.382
